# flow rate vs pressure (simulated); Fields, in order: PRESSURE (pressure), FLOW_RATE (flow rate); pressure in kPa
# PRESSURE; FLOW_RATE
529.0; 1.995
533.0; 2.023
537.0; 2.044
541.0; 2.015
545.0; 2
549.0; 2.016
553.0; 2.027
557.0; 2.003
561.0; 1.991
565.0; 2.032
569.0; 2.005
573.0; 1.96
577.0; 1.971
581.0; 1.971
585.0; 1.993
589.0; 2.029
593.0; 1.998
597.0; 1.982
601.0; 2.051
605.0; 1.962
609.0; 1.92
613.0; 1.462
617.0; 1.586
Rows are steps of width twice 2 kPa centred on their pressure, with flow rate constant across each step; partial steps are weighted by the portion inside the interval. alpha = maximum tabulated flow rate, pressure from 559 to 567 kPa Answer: 2.032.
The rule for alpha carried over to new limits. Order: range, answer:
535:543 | 2.044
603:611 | 1.962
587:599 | 2.029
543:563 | 2.027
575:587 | 1.993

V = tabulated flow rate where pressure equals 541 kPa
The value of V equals 2.015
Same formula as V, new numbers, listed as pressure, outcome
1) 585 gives 1.993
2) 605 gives 1.962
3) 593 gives 1.998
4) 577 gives 1.971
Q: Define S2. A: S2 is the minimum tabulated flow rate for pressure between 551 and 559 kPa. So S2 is 2.003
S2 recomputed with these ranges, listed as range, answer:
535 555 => 2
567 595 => 1.96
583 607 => 1.962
